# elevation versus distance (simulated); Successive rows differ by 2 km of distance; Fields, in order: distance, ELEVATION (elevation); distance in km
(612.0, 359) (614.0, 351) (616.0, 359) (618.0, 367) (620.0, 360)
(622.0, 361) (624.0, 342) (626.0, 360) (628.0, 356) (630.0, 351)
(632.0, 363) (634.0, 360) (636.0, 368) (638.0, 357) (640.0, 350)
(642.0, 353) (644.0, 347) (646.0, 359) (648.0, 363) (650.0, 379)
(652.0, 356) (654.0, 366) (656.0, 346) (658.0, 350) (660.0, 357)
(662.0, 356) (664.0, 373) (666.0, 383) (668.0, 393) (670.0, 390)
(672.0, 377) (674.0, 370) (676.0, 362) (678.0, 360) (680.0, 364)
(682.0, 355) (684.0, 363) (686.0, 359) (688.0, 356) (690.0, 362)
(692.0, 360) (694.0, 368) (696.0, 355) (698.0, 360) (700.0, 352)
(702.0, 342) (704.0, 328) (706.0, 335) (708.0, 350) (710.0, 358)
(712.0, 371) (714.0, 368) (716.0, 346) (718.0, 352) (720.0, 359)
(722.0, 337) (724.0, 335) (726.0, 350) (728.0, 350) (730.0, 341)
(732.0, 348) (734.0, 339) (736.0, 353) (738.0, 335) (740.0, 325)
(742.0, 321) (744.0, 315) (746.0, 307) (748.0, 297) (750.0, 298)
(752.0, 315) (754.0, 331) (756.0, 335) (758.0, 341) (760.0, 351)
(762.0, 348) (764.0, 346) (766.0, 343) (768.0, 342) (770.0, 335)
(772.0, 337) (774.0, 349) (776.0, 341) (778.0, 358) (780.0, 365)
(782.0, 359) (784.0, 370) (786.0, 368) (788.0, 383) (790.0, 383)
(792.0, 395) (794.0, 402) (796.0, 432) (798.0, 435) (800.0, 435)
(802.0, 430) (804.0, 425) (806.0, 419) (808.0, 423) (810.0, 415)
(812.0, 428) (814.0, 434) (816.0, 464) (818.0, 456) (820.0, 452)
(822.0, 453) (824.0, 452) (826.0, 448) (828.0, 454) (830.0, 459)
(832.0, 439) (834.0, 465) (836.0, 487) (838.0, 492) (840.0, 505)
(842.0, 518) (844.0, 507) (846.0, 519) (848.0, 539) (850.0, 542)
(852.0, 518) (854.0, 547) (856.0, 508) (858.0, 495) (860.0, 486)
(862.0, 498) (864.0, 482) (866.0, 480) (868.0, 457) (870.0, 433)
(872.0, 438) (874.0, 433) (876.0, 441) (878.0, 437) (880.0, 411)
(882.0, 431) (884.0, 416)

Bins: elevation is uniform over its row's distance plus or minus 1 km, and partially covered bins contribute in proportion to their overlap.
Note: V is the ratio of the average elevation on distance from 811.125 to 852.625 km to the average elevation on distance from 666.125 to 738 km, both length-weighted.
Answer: 1.34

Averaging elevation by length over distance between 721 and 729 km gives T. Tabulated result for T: 343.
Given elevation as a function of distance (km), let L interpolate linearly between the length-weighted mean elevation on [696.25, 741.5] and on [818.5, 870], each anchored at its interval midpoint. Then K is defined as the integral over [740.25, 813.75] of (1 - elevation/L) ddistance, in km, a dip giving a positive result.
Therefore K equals 8.3 km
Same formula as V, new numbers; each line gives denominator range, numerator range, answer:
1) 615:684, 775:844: 1.18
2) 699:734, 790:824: 1.24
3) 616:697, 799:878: 1.29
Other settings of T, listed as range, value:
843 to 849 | 522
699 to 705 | 341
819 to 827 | 451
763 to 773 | 341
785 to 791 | 378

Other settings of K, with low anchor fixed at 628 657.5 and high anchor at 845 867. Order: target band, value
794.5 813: 1.8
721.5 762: 9.2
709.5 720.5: 1.4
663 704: 2.4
